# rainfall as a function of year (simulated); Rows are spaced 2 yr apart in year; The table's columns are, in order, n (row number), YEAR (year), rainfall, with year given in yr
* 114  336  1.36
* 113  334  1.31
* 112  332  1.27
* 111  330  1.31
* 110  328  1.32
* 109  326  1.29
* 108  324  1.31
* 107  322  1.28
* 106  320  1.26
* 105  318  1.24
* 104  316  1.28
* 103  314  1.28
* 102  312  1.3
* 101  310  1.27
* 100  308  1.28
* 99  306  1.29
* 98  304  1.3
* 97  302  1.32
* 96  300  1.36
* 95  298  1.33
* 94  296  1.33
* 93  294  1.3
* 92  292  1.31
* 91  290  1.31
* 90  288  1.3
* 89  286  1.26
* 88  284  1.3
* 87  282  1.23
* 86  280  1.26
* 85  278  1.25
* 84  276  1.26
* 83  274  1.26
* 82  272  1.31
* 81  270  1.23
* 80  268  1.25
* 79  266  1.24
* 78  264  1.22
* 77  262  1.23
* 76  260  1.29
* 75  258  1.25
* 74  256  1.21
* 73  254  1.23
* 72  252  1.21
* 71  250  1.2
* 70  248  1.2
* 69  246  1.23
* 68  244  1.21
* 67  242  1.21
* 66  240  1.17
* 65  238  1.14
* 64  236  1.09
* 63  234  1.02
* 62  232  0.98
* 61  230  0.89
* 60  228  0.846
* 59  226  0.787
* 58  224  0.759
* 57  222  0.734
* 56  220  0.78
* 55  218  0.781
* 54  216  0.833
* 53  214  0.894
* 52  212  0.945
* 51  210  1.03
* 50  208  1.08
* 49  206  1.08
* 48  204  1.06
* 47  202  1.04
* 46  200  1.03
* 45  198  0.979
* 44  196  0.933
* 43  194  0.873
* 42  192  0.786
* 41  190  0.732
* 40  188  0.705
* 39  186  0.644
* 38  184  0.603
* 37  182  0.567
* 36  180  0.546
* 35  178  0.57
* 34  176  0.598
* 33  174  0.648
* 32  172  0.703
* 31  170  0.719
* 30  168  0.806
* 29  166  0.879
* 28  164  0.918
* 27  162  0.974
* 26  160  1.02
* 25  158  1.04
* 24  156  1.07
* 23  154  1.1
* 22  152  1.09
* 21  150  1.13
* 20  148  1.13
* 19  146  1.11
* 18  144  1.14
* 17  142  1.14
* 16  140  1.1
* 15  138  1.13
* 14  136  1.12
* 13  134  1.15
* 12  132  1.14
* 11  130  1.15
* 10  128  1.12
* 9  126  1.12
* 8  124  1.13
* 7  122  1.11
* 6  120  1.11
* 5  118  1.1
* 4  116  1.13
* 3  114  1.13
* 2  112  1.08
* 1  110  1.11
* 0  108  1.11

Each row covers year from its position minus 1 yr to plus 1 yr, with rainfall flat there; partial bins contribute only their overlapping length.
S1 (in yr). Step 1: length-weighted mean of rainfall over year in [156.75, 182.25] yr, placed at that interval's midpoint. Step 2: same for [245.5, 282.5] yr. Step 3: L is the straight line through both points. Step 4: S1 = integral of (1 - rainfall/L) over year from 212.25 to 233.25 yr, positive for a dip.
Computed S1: 4.11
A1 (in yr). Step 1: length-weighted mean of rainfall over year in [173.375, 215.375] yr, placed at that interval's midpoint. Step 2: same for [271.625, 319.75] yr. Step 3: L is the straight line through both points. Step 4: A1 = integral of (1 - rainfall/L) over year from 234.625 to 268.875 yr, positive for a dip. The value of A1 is -3.80 yr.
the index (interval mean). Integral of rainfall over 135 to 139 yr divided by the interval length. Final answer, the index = 1.12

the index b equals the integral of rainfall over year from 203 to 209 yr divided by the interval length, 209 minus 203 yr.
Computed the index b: 1.07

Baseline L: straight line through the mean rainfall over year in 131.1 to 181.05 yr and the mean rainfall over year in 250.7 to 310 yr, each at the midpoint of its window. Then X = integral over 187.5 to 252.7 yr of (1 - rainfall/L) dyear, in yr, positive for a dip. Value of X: 8.4 yr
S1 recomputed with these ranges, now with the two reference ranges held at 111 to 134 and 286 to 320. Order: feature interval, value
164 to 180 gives 6.3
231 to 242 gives 1.3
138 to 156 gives 0.5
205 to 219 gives 3.0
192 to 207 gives 2.7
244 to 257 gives 0.3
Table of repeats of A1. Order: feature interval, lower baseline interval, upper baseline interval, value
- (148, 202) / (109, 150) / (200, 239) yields 9.9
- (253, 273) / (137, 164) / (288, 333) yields -0.2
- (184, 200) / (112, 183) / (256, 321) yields 4.1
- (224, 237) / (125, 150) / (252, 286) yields 3.1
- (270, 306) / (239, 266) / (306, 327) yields -1.1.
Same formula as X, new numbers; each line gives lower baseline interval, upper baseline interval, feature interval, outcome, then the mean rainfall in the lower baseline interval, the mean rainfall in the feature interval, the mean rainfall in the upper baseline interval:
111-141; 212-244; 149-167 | 0.7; 1.12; 1.02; 0.937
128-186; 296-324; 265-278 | -0.6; 0.937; 1.26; 1.29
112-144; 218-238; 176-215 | 4.7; 1.12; 0.841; 0.885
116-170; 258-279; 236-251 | 0.4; 1.07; 1.19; 1.25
